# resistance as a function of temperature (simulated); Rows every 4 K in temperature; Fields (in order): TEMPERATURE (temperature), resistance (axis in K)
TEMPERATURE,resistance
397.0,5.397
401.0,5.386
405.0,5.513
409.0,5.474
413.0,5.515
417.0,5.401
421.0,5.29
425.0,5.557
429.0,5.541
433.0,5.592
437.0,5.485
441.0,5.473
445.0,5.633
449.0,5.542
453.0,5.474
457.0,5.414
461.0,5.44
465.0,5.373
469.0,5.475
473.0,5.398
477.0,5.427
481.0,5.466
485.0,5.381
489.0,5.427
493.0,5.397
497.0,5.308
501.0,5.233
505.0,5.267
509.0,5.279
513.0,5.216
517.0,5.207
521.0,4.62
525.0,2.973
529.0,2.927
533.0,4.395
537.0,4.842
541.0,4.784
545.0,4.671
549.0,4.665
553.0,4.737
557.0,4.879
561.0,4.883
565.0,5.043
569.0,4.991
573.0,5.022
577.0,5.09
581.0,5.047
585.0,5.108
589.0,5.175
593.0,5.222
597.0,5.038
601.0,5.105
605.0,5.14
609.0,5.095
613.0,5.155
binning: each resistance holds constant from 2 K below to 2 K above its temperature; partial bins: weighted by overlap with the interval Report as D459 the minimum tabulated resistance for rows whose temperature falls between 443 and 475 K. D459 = 5.373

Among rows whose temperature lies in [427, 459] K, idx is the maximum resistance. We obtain 5.633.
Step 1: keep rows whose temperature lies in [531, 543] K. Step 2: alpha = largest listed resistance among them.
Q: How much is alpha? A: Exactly 4.842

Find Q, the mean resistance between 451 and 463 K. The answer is 5.44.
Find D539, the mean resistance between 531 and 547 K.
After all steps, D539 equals 4.67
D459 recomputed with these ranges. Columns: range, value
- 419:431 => 5.29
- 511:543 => 2.927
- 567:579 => 4.991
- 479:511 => 5.233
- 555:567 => 4.879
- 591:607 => 5.038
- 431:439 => 5.485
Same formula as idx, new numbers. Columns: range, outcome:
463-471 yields 5.475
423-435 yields 5.592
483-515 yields 5.427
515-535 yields 5.207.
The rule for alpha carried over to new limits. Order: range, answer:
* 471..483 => 5.466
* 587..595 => 5.222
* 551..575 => 5.043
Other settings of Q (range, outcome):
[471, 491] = 5.42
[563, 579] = 5.04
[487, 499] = 5.38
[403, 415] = 5.5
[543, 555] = 4.69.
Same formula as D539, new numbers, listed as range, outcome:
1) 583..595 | 5.17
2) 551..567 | 4.89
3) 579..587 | 5.08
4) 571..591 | 5.09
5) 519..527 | 3.8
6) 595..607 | 5.09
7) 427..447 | 5.54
